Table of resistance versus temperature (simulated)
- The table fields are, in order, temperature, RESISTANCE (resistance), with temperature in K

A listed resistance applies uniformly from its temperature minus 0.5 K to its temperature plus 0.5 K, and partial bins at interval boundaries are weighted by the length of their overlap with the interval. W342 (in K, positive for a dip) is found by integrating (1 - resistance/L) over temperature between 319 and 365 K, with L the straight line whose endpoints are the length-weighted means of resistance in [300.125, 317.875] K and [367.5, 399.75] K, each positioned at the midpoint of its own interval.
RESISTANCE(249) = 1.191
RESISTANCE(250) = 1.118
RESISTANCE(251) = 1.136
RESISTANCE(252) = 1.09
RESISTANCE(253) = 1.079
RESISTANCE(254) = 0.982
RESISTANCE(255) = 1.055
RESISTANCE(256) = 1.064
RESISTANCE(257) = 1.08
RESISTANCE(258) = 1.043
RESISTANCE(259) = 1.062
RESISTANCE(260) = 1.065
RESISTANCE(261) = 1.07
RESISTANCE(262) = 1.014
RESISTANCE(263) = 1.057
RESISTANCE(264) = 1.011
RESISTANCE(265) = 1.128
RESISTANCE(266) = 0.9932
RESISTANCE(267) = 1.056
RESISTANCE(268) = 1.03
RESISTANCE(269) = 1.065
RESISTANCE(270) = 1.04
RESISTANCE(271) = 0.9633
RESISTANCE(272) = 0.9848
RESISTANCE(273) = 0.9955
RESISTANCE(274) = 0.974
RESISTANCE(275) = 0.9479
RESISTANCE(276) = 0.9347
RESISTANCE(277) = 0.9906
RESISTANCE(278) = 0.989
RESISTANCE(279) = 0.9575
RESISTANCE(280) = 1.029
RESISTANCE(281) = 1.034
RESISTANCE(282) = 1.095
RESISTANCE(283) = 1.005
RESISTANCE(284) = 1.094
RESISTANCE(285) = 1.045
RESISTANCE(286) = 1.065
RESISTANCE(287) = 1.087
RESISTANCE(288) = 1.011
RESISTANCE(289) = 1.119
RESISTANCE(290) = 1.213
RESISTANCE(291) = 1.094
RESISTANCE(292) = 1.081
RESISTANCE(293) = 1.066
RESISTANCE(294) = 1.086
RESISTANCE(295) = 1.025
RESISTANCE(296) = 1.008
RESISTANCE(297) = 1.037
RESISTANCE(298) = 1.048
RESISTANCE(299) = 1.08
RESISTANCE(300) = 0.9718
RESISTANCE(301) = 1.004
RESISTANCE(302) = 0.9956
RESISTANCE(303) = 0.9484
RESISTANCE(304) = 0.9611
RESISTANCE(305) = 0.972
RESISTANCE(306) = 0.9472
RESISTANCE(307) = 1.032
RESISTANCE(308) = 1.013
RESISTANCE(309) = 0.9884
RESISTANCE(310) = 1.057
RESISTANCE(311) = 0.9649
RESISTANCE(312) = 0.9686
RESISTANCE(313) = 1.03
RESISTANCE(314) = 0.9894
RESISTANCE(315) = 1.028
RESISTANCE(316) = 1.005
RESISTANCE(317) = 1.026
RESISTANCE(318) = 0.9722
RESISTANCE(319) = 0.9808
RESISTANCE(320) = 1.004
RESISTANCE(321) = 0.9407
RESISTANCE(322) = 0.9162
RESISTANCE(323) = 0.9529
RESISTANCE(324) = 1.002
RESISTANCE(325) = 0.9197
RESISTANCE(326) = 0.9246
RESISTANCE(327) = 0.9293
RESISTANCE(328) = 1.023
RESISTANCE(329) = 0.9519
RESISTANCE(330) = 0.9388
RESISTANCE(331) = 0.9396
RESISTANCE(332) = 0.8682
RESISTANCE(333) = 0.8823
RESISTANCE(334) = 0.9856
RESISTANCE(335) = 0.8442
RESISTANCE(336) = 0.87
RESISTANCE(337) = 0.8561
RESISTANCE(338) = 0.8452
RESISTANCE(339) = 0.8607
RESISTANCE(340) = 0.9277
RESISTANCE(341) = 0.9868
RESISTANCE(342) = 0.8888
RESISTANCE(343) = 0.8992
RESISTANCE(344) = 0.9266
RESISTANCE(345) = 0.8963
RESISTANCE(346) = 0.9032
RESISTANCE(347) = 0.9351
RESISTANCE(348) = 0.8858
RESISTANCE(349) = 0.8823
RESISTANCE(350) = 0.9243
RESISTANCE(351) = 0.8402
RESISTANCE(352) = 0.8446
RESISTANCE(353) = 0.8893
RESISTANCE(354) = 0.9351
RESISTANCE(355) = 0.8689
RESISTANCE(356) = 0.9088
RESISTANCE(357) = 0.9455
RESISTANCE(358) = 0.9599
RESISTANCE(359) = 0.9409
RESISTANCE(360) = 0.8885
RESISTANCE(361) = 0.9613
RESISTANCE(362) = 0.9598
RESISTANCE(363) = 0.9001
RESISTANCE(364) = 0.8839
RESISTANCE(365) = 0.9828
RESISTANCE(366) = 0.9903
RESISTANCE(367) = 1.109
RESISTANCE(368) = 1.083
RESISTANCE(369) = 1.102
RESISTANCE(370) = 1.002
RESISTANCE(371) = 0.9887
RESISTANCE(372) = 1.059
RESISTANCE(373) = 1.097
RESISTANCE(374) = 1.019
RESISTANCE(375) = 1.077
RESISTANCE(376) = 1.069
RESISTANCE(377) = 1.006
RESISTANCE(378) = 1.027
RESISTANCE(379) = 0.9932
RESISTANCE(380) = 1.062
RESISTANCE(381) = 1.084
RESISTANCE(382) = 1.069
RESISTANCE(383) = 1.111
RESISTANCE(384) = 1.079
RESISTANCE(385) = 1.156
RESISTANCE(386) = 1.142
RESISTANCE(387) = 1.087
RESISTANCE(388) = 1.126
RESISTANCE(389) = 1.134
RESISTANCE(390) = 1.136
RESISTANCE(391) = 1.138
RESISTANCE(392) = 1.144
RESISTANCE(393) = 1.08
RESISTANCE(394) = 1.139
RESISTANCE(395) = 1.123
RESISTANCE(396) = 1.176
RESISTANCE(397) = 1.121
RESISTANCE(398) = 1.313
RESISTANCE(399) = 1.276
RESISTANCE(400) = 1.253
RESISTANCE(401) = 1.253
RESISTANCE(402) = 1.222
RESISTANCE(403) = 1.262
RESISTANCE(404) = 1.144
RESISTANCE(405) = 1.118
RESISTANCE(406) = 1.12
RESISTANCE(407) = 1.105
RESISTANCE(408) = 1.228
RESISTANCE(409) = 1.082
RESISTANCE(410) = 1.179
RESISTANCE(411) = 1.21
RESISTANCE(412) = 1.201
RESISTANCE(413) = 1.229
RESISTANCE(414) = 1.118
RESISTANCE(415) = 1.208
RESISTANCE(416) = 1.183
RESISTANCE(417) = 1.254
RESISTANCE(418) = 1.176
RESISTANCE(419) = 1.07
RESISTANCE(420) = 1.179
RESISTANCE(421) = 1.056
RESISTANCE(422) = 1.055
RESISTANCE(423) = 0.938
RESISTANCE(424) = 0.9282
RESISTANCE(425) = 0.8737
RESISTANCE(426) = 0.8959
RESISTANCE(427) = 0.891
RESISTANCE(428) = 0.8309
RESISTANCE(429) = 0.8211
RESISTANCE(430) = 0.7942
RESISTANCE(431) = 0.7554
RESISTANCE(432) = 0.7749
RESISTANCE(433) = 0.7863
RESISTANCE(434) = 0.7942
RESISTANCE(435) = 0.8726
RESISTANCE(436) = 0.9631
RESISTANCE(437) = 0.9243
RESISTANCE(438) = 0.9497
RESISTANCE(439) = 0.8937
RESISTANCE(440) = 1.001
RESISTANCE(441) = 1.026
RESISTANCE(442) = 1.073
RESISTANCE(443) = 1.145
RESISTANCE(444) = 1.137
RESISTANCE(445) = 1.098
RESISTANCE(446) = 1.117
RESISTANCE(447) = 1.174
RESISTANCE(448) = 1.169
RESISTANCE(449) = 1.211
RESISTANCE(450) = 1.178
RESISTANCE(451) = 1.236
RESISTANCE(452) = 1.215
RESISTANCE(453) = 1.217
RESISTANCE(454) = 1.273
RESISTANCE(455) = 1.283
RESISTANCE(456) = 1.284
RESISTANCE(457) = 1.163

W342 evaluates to 5.5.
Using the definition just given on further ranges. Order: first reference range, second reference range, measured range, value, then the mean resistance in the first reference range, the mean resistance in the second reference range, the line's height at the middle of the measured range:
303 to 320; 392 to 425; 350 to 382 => 3.0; 0.995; 1.15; 1.08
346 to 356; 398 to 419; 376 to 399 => -0.7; 0.891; 1.19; 1.08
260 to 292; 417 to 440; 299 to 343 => 2.1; 1.04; 0.928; 1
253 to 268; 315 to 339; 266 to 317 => -1.3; 1.05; 0.938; 0.997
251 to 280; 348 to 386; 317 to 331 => 0.7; 1.03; 0.992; 1.01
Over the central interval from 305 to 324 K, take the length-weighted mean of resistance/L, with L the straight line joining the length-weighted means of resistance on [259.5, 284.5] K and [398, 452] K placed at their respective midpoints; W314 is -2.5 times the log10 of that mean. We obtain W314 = 0.05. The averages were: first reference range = 1.02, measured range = 0.99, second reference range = 1.07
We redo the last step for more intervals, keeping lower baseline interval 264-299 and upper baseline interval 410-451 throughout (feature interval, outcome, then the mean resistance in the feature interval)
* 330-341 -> 0.16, 0.895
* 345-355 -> 0.16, 0.892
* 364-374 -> 0.00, 1.04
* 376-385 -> -0.03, 1.06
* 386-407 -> -0.13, 1.17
